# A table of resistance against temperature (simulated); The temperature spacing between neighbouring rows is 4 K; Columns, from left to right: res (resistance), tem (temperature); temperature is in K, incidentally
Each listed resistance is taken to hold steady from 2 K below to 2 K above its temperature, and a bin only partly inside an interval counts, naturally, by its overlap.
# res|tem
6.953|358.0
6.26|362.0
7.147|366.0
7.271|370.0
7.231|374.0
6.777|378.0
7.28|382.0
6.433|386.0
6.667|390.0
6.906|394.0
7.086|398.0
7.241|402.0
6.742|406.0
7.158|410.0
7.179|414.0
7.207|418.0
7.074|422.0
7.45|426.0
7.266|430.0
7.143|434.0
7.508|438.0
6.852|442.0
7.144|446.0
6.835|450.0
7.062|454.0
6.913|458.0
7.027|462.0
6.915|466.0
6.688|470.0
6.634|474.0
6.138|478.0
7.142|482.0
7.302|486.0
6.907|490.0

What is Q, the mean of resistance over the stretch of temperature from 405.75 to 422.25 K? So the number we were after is 7.11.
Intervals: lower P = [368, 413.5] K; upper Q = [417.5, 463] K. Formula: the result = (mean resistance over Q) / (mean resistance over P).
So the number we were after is 1.0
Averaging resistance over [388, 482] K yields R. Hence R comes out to 7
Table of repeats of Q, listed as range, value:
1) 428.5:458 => 7.1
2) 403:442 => 7.18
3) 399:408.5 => 7.01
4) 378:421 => 6.98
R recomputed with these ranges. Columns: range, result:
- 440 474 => 6.91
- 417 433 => 7.25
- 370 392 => 6.91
